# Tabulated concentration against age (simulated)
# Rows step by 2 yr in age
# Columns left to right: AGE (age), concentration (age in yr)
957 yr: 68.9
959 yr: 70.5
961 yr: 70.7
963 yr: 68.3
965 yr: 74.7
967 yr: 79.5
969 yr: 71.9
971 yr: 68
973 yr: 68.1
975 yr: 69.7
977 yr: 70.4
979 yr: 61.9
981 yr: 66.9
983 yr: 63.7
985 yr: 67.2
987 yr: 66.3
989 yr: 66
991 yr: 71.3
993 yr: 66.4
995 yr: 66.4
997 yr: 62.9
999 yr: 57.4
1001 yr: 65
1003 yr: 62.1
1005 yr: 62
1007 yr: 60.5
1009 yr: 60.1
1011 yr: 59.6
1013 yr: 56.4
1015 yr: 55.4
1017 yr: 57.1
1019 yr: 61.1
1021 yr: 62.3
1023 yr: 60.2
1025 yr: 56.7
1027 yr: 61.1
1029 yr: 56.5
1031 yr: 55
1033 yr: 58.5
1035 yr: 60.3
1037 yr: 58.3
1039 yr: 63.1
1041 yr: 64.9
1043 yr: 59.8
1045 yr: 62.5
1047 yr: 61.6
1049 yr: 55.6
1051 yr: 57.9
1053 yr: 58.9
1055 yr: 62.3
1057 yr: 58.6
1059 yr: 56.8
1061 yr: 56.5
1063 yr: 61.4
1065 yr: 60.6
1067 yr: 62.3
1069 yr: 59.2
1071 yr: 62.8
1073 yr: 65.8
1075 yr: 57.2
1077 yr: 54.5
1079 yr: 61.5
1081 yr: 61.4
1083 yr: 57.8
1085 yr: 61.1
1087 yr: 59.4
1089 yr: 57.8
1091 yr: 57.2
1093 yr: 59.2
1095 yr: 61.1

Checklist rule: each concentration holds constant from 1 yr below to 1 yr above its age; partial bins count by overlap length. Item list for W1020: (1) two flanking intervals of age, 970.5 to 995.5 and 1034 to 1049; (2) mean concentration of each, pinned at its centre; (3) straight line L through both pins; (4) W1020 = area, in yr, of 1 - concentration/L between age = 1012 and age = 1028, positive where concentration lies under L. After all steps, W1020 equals 1.1 yr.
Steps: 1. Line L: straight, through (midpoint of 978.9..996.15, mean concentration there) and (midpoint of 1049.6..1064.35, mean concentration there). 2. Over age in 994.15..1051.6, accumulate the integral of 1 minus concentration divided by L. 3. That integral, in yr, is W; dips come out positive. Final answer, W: 2.3 yr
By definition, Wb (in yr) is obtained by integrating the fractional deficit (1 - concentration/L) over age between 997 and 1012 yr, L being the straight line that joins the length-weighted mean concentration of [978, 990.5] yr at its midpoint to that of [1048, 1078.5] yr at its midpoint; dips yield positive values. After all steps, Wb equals 0.7 yr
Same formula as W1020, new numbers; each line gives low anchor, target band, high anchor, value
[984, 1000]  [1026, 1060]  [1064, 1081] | 1.5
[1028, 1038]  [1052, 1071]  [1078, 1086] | -0.2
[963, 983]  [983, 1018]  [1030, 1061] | 1.8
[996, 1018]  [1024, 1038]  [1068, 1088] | 0.4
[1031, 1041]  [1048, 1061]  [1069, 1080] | 0.4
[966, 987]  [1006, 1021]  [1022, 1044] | 0.9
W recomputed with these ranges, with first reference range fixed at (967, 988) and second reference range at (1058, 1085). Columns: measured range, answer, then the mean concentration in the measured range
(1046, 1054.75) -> 0.4 yr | 58.8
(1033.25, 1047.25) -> 0.3 yr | 61.3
